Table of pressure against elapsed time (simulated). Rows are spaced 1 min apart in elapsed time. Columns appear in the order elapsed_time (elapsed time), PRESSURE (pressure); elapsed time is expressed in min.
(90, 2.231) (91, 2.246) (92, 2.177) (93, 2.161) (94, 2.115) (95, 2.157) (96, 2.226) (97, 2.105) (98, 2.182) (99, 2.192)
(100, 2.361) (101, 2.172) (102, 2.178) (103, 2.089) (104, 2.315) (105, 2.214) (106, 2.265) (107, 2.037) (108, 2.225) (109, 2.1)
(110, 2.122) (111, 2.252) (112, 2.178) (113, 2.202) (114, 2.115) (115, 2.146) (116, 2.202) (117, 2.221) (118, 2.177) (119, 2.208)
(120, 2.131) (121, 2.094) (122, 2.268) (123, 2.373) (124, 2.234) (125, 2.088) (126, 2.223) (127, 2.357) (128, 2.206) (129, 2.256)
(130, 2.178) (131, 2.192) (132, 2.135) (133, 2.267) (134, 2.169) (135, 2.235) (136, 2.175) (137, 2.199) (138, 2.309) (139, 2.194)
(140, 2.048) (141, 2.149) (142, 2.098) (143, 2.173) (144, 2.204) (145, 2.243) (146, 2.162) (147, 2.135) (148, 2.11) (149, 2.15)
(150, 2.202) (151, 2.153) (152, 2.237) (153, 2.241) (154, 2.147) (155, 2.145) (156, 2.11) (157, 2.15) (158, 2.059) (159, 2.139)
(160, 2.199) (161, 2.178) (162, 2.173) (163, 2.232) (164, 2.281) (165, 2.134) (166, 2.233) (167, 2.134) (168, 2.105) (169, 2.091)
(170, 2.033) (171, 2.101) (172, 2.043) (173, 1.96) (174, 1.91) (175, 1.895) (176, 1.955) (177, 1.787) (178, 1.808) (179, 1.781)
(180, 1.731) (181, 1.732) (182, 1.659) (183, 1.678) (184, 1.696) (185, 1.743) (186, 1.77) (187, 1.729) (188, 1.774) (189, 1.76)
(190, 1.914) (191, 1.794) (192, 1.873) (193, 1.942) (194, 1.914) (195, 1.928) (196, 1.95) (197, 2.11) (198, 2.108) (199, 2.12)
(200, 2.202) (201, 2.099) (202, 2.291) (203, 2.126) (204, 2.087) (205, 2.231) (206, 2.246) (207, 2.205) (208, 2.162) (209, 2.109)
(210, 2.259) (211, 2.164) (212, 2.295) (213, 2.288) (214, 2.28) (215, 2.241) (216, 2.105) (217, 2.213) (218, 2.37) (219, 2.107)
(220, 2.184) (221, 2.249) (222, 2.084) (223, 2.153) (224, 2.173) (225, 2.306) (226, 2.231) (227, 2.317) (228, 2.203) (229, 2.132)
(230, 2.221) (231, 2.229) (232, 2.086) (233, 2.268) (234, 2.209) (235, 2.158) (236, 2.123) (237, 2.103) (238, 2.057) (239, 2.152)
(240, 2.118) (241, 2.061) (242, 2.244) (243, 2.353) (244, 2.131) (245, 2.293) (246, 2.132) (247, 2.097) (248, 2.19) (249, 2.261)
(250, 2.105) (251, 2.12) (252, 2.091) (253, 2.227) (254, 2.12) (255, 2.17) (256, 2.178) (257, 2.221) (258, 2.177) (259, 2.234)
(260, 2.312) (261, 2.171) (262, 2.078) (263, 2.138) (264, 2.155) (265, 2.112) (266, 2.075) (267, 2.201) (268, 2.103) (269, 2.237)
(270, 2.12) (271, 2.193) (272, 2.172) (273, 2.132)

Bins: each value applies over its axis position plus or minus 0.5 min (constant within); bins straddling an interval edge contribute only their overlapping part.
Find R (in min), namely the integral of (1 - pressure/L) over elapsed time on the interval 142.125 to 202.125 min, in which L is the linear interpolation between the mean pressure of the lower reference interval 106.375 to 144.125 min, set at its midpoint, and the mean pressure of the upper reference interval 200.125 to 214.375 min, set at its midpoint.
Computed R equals 4.79 min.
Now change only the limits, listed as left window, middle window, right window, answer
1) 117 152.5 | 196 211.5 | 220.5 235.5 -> 0.3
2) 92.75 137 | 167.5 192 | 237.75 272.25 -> 3.7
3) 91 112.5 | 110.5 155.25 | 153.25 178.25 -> -1.2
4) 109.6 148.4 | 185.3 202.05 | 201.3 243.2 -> 1.9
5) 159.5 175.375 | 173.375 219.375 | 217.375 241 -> 3.0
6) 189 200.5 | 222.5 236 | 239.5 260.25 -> -0.6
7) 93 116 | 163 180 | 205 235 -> 1.4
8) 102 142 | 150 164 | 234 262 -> 0.1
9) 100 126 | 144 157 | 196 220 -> 0.1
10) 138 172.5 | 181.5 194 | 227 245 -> 2.2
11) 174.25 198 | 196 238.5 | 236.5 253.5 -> -3.9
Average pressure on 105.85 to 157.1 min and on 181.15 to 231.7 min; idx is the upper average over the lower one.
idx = 1.0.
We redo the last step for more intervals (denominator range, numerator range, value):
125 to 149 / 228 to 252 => 0.99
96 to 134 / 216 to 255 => 0.99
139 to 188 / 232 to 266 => 1.06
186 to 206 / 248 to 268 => 1.08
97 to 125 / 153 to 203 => 0.91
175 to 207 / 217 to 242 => 1.13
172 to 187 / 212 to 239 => 1.22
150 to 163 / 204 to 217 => 1.02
